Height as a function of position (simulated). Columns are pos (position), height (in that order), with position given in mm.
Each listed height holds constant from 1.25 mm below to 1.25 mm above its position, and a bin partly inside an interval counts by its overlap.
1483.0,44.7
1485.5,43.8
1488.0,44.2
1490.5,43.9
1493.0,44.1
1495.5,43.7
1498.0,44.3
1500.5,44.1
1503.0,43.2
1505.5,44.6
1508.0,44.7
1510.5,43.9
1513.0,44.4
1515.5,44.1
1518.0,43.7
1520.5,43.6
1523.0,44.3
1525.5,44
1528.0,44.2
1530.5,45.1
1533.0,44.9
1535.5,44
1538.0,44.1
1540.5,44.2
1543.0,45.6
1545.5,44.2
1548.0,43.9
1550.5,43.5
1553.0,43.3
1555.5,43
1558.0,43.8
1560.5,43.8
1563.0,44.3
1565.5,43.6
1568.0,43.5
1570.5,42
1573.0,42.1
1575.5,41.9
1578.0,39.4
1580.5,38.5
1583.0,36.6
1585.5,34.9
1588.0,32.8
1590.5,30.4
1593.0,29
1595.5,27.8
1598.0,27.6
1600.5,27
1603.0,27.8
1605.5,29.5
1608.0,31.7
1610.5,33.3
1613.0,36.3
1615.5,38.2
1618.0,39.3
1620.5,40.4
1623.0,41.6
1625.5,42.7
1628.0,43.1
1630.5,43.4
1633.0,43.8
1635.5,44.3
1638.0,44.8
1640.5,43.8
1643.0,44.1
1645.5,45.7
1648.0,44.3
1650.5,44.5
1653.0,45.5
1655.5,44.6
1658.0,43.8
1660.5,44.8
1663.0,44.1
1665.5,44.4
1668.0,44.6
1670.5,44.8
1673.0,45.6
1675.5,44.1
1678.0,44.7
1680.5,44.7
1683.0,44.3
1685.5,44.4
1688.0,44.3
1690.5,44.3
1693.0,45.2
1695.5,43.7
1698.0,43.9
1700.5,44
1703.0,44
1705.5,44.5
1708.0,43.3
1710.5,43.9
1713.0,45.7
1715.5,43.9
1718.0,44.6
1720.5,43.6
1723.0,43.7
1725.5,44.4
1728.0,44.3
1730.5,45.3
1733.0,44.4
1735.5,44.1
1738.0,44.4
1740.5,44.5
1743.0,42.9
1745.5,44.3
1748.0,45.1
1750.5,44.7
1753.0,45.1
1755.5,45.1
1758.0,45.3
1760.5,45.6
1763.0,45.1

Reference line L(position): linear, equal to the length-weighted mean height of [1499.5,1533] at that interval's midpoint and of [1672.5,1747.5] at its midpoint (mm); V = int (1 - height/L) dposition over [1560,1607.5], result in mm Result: 9.12 mm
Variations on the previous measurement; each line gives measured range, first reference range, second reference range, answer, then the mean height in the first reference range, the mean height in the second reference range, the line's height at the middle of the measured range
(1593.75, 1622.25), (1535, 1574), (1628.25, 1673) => 7.36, 43.7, 44.4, 44.1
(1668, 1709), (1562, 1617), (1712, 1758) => -2.81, 35.4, 44.5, 41.6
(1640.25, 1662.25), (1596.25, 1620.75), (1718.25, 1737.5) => -4.63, 32.7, 44.3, 36.8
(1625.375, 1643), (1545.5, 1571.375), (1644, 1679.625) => 0.23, 43.5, 44.7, 44.4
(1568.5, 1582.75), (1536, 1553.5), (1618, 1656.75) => 1.08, 44.1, 43.6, 44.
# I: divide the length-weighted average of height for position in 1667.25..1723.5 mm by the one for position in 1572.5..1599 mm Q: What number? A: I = 1.29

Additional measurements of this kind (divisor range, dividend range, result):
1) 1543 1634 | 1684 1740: 1.15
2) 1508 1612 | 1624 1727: 1.11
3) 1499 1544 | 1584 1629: 0.77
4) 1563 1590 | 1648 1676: 1.13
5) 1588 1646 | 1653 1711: 1.20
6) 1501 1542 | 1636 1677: 1.01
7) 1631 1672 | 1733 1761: 1.00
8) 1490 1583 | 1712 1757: 1.02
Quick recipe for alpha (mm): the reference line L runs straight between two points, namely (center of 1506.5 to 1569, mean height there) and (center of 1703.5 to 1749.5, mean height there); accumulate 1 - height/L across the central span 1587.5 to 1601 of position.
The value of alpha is 4.6 mm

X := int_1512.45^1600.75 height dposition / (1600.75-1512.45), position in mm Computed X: 40.8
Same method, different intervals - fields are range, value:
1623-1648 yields 43.9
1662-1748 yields 44.3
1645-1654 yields 44.9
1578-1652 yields 37.5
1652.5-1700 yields 44.5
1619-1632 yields 42.2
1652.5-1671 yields 44.5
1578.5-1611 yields 31.4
